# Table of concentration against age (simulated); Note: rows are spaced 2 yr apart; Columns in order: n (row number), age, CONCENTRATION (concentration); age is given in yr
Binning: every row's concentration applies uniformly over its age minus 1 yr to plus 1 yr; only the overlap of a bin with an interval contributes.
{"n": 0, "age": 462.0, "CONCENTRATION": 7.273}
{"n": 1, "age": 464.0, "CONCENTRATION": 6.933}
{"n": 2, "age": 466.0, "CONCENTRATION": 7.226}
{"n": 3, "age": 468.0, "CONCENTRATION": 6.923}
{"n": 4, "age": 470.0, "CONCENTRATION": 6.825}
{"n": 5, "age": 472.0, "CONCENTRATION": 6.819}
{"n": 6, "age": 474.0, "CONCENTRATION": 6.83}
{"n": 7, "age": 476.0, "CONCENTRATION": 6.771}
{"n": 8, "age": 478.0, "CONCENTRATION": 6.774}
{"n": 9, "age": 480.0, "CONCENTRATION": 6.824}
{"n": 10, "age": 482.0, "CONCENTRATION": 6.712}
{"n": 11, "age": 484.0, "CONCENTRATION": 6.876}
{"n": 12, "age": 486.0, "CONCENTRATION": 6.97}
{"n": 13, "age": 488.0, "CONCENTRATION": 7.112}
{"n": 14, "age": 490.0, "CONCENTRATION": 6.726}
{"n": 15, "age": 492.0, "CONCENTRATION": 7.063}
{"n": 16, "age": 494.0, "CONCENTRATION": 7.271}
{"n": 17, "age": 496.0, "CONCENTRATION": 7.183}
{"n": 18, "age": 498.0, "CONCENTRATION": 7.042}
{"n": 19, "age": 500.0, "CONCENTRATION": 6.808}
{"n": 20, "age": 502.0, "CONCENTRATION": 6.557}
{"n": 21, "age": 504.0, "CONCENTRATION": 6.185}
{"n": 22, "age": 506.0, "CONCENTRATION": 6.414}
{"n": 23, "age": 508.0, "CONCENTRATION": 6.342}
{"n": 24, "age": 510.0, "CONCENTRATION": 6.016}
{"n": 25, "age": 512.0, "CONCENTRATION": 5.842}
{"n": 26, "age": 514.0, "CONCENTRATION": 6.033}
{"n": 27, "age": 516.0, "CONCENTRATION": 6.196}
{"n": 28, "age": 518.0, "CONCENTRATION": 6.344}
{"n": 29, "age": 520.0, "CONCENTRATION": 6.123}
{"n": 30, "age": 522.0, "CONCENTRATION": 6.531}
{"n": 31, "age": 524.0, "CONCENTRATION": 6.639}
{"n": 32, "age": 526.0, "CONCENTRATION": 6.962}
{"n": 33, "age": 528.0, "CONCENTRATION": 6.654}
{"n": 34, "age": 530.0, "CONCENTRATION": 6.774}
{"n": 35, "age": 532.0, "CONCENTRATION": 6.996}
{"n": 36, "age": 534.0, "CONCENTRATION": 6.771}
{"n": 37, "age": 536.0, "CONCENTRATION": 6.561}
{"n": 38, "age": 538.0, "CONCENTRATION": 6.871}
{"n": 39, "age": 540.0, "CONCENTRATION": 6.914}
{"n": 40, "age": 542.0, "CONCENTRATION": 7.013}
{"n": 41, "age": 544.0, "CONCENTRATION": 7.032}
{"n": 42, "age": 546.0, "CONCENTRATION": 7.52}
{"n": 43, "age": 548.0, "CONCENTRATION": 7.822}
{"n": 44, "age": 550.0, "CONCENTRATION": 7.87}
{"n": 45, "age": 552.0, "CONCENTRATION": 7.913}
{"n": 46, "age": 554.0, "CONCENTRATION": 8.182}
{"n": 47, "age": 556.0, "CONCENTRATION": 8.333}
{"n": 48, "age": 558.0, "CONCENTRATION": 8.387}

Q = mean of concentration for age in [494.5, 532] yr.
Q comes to 6.5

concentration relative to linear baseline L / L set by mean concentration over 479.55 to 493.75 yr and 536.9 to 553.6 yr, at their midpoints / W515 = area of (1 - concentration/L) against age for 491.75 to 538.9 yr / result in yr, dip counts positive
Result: 3.7 yr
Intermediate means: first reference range 6.92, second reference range 7.39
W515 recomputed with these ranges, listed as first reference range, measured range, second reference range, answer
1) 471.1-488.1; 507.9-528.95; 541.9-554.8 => 2.79 yr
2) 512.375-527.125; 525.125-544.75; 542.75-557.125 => 0.66 yr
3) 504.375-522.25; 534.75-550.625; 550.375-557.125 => 0.88 yr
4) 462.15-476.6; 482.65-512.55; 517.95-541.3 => 0.50 yr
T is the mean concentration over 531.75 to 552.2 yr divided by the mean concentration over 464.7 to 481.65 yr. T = 1.0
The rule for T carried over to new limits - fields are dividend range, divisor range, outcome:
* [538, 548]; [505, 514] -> 1.17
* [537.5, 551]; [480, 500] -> 1.05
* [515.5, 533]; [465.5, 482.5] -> 0.96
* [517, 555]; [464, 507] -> 1.02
